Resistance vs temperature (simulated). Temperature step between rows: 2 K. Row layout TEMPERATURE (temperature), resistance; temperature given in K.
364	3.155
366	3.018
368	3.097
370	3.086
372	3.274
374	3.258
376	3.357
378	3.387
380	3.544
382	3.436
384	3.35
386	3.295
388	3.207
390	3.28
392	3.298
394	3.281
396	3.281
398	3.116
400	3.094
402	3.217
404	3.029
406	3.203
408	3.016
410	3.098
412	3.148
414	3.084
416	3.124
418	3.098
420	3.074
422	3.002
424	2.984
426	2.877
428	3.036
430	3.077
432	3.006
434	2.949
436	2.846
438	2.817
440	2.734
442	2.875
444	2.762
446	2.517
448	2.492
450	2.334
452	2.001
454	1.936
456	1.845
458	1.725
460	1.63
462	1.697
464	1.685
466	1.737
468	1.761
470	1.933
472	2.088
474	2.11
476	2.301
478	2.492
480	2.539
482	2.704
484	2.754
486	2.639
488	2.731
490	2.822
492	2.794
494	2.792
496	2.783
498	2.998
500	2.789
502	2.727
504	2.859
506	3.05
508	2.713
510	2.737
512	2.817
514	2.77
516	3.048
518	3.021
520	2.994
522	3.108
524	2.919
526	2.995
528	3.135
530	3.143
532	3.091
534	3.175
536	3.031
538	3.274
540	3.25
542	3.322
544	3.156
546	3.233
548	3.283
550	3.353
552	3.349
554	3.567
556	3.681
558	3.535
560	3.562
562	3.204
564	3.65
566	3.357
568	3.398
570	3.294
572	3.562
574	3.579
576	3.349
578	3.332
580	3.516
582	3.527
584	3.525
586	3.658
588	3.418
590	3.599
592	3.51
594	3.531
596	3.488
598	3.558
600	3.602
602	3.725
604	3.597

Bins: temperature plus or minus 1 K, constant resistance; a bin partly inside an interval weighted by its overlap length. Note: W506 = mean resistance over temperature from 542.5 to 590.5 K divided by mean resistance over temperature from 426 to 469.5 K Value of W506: 1.5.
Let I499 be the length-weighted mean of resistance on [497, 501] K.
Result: 2.89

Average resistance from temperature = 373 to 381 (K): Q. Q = 3.39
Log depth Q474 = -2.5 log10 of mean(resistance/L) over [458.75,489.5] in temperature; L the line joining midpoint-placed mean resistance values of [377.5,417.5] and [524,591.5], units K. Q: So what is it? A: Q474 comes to 0.44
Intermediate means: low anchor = 3.22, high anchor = 3.36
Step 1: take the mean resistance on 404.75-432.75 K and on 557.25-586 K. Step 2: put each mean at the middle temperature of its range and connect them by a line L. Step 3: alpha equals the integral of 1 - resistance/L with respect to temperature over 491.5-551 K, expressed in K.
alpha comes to 5.7 K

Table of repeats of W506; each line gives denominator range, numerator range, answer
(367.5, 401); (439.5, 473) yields 0.64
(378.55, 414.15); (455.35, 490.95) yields 0.68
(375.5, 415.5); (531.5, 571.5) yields 1.03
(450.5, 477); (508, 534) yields 1.58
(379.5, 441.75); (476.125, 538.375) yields 0.92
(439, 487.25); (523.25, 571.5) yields 1.48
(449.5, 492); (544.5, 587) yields 1.58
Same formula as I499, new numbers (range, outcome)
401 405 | 3.12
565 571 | 3.35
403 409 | 3.08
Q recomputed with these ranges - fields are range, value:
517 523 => 3.04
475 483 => 2.51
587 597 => 3.51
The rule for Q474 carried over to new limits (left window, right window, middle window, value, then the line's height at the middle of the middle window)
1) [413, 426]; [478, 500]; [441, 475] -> 0.36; 2.88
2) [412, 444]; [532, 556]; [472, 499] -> 0.19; 3.13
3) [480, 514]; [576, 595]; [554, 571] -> -0.05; 3.32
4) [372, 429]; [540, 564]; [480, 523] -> 0.17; 3.32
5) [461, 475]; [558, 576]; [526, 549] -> -0.07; 2.98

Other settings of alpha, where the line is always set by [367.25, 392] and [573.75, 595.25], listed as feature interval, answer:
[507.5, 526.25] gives 2.84 K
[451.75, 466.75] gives 7.13 K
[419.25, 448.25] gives 4.11 K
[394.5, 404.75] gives 0.50 K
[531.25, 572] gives 1.46 K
